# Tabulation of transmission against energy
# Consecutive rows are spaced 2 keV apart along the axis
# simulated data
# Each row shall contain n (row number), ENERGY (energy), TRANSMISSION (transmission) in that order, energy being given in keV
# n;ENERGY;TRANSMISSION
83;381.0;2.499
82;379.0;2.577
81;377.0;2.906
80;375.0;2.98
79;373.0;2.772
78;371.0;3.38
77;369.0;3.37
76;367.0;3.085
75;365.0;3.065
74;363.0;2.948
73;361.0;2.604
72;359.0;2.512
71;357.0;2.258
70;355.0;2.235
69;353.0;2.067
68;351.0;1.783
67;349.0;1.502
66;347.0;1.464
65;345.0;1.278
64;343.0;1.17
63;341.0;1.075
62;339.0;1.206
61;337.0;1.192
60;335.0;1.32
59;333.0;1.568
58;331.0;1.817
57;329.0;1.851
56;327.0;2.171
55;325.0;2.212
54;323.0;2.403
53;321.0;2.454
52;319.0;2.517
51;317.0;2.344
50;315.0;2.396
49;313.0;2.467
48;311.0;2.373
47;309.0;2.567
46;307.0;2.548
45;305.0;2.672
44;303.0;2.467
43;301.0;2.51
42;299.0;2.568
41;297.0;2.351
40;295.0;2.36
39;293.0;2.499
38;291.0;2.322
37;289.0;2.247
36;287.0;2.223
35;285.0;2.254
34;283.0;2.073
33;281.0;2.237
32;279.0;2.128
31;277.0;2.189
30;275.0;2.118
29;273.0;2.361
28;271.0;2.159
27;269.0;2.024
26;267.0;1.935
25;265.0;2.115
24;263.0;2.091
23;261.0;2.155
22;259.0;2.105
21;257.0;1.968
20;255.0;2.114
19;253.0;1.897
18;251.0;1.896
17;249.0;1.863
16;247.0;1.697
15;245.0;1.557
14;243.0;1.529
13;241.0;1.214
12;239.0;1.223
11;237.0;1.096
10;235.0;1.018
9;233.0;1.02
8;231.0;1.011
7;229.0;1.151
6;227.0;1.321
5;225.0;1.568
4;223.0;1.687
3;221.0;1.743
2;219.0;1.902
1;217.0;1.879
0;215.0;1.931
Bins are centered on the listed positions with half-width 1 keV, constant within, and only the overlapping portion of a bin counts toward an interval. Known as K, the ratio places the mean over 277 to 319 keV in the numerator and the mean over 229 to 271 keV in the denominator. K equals 1.4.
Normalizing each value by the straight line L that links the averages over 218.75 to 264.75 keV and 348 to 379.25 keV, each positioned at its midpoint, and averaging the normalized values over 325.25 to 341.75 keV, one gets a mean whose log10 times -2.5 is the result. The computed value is 0.45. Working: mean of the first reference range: 1.6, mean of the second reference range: 2.63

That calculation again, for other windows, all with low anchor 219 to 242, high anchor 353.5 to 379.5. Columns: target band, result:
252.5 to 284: -0.22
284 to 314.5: -0.18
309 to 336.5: 0.08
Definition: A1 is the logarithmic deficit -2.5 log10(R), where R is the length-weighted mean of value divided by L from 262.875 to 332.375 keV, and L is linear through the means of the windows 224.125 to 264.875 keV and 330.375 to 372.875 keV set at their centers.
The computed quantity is -0.248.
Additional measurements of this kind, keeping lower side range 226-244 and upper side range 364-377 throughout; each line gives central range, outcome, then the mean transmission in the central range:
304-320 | -0.102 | 2.49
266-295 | -0.209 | 2.2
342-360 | 0.488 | 1.81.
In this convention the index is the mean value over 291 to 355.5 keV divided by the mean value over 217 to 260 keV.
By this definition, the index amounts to 1.31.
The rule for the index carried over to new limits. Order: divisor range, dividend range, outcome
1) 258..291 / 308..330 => 1.09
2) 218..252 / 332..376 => 1.48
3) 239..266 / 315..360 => 1.01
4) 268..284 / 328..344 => 0.65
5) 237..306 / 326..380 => 1.04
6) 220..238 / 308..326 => 1.87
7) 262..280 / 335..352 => 0.63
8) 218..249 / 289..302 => 1.73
